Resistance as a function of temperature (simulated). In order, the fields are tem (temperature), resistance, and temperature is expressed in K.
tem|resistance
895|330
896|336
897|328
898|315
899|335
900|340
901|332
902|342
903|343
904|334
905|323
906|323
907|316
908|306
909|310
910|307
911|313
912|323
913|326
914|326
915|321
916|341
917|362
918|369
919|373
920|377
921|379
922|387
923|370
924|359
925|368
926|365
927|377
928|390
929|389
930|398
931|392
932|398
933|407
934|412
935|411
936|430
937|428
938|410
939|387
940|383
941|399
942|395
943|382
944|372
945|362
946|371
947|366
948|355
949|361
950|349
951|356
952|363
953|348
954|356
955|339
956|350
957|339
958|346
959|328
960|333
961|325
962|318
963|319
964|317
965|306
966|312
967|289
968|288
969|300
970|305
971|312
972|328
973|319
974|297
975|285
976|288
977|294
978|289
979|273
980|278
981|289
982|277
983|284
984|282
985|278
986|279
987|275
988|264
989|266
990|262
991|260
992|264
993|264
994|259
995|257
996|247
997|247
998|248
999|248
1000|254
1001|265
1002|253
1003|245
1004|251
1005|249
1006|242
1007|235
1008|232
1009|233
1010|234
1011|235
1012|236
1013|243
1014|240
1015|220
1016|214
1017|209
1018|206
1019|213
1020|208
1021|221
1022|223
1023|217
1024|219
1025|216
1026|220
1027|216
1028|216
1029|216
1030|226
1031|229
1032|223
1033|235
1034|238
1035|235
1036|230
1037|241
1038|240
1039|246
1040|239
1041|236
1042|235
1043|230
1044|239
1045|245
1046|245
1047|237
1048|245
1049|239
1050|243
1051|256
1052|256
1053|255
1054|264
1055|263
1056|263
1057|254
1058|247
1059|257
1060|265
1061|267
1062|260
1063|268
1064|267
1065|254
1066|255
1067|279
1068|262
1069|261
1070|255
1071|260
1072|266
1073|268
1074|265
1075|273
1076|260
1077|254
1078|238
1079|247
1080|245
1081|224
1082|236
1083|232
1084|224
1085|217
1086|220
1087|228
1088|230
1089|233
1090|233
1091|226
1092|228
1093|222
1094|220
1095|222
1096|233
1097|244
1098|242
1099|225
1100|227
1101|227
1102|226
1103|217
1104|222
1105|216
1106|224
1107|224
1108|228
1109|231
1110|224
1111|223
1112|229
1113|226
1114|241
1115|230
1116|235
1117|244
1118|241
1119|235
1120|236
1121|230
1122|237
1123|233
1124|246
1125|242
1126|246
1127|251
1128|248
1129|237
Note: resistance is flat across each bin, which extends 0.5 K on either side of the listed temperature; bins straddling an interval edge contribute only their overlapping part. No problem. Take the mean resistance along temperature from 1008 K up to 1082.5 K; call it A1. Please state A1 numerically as 241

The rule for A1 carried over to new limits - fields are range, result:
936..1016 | 301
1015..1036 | 220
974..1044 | 246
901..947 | 365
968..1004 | 275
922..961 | 374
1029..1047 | 235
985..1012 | 253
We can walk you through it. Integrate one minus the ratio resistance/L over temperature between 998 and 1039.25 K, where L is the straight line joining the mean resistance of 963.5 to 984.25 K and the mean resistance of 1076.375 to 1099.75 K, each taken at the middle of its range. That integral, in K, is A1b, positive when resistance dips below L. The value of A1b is 6.0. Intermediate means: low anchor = 296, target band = 231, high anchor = 232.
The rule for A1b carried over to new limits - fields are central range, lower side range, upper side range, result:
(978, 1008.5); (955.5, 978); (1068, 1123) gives 3.7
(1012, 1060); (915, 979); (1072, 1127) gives 8.2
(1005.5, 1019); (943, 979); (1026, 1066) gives 2.4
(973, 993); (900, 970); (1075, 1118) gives 2.4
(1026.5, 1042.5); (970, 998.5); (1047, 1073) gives 2.0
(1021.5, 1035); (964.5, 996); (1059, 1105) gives 2.1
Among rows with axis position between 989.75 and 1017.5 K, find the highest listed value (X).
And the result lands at 265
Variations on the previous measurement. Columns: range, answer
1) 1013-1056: 264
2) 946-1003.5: 371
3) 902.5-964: 430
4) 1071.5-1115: 273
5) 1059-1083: 279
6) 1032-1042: 246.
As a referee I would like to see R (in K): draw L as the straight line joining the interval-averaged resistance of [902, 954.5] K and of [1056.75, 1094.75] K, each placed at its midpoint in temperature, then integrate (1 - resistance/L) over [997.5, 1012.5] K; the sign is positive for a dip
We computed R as 2.94 K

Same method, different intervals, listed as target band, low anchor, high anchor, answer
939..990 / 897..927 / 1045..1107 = -1.8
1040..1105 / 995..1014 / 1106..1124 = -1.9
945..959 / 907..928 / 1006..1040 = -2.0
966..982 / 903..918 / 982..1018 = -1.4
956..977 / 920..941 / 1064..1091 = 2.6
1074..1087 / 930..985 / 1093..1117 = 0.4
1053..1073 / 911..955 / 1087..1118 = 0.1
